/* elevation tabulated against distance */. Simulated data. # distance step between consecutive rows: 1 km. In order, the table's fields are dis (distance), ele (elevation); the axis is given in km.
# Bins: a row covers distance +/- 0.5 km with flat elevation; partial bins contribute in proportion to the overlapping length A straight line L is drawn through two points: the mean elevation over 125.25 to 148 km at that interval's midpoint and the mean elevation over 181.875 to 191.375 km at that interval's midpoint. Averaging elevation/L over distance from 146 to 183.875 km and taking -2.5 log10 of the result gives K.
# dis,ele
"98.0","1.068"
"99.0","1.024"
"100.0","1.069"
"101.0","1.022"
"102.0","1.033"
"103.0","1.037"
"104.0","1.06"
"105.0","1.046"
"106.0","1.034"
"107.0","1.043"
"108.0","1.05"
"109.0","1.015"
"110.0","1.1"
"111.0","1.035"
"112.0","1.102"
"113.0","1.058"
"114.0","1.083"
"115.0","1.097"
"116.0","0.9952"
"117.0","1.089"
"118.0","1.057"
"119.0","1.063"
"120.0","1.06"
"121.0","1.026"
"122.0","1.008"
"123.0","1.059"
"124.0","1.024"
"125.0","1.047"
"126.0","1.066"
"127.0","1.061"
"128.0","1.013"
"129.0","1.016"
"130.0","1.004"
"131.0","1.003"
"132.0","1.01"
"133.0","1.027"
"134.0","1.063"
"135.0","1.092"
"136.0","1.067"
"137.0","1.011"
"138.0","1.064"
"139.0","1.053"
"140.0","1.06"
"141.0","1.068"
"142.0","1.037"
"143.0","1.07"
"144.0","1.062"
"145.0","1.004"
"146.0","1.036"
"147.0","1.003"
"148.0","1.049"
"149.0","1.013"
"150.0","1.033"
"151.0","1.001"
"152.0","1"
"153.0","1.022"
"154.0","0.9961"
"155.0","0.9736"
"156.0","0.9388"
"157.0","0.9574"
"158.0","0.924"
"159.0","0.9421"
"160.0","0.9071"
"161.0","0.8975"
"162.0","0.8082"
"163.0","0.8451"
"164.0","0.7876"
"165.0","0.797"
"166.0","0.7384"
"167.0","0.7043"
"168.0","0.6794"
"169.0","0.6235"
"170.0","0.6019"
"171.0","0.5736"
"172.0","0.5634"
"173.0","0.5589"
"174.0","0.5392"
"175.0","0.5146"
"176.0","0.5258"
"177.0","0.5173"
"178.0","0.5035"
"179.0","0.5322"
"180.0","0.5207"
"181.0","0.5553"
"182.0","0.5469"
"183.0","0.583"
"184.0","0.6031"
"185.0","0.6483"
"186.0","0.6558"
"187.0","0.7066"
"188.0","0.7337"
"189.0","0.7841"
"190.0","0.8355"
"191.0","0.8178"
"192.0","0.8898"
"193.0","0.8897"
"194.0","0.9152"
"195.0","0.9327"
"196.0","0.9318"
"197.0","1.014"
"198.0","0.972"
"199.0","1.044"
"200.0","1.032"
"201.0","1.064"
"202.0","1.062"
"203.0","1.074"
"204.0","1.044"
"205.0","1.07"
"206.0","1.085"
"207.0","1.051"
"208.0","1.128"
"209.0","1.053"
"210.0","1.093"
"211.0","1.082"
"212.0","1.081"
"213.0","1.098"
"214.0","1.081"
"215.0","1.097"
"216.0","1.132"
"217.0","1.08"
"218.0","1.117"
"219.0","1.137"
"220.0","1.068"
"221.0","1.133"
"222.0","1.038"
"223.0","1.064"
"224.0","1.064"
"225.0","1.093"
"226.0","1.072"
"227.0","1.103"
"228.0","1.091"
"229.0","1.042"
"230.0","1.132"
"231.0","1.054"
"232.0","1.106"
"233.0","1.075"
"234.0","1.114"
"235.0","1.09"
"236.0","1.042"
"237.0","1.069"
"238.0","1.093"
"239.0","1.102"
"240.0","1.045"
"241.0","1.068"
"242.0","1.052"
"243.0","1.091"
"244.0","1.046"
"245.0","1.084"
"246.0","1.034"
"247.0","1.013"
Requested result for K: 0.12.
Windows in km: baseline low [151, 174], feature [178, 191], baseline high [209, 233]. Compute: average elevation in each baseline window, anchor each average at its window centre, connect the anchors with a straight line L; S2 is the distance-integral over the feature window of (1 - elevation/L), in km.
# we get 3.9 km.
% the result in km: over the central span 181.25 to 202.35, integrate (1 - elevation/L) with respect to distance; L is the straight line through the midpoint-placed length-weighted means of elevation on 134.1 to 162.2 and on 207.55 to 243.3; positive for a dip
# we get 4.33 km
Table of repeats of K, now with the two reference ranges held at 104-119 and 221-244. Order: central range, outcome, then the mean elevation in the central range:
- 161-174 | 0.47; 0.692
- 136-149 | 0.02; 1.04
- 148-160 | 0.09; 0.982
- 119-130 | 0.02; 1.04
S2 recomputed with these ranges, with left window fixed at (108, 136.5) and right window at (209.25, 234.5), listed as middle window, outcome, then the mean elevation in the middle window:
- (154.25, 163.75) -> 1.4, 0.909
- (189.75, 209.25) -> 1.5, 0.997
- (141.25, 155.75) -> 0.5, 1.02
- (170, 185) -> 7.3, 0.551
